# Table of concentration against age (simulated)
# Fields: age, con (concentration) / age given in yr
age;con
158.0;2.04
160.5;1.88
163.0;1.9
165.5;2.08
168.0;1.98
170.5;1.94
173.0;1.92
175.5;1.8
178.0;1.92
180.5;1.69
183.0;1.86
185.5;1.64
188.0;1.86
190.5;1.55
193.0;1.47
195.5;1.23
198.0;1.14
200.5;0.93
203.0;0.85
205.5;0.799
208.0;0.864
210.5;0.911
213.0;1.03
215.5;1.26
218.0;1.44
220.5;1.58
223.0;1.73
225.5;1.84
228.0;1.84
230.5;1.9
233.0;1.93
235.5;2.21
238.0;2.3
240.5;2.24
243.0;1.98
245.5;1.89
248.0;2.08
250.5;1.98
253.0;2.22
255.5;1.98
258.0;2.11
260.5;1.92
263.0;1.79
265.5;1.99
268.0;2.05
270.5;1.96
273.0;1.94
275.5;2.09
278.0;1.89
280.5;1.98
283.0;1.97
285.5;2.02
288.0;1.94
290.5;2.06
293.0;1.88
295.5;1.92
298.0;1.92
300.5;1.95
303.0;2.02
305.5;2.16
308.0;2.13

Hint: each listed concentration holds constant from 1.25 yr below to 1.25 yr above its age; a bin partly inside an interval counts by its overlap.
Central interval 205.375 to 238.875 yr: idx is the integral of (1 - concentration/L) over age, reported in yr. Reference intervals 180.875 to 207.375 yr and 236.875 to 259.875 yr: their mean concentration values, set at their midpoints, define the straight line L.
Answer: 3.59 yr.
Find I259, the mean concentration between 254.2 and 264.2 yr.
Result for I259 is 1.95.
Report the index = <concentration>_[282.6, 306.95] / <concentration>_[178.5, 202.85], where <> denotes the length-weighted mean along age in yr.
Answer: 1.35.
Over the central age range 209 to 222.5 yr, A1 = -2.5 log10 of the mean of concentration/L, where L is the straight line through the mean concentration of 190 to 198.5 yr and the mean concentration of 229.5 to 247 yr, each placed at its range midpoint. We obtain 0.33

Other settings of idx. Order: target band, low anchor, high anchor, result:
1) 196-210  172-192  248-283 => 6.9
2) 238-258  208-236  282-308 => -4.2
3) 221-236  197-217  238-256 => -3.0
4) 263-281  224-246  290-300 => -0.1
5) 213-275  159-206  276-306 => -2.9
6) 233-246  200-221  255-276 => -4.9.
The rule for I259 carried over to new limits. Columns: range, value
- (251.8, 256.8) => 2.1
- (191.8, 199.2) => 1.28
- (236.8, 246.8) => 2.1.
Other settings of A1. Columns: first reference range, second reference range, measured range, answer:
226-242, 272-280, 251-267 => 0.00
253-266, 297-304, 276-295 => 0.00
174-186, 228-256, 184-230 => 0.38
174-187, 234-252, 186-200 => 0.27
